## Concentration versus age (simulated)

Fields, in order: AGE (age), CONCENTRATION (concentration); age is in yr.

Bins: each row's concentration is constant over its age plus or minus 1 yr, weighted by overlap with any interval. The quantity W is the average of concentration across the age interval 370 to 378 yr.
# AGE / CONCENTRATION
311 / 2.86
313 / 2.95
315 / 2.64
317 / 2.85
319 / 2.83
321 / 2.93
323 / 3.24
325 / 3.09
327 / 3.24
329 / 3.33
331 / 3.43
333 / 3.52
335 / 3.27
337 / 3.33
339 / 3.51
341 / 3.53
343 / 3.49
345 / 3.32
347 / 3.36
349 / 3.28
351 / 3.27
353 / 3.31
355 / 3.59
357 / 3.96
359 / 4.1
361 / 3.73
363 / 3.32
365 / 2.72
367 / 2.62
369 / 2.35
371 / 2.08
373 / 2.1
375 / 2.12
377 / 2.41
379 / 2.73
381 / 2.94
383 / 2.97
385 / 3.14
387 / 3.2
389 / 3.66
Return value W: 2.18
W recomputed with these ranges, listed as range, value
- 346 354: 3.3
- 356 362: 3.93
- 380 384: 2.96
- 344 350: 3.32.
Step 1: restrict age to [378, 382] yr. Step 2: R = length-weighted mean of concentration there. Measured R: 2.83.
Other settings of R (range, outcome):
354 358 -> 3.77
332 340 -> 3.41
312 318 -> 2.81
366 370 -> 2.49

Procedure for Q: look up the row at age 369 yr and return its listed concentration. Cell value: 2.35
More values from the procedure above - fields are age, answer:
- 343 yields 3.49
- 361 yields 3.73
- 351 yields 3.27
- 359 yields 4.1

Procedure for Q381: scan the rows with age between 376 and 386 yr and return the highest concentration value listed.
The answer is 3.14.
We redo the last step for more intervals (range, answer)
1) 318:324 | 3.24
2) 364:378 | 2.72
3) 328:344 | 3.53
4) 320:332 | 3.43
